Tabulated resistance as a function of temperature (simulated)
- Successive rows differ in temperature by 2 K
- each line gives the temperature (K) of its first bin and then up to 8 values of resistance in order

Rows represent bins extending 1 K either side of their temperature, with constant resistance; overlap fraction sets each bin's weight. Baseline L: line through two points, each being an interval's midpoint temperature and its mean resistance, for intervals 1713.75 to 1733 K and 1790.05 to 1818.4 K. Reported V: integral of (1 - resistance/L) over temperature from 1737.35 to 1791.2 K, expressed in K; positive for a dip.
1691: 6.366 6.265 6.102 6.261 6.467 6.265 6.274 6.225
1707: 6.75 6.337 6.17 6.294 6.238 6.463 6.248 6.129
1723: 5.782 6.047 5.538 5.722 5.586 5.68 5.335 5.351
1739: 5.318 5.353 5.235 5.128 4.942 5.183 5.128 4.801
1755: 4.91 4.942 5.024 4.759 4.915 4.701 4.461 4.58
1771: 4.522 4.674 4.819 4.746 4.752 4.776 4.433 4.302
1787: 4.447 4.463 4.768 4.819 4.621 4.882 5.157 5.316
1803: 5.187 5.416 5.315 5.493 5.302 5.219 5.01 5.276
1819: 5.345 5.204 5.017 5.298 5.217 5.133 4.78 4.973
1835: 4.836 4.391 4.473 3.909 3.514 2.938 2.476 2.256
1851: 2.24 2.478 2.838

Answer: 6.99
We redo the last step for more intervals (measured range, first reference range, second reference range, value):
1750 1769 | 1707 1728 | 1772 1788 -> 1.1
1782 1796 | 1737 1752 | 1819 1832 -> 1.6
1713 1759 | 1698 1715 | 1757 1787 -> 0.7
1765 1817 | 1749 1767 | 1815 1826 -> 2.0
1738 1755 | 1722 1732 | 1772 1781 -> 0.7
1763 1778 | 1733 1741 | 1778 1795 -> 0.6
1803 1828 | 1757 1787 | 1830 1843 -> -3.9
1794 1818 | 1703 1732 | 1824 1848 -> -2.0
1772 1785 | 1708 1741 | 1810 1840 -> 1.8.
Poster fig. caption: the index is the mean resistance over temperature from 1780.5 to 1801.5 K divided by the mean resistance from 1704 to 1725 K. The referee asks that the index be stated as 0.75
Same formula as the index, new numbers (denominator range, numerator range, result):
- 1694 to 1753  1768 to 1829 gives 0.85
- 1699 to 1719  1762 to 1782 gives 0.74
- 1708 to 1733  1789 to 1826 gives 0.85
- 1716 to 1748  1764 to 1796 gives 0.82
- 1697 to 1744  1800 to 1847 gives 0.81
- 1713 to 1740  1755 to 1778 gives 0.82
